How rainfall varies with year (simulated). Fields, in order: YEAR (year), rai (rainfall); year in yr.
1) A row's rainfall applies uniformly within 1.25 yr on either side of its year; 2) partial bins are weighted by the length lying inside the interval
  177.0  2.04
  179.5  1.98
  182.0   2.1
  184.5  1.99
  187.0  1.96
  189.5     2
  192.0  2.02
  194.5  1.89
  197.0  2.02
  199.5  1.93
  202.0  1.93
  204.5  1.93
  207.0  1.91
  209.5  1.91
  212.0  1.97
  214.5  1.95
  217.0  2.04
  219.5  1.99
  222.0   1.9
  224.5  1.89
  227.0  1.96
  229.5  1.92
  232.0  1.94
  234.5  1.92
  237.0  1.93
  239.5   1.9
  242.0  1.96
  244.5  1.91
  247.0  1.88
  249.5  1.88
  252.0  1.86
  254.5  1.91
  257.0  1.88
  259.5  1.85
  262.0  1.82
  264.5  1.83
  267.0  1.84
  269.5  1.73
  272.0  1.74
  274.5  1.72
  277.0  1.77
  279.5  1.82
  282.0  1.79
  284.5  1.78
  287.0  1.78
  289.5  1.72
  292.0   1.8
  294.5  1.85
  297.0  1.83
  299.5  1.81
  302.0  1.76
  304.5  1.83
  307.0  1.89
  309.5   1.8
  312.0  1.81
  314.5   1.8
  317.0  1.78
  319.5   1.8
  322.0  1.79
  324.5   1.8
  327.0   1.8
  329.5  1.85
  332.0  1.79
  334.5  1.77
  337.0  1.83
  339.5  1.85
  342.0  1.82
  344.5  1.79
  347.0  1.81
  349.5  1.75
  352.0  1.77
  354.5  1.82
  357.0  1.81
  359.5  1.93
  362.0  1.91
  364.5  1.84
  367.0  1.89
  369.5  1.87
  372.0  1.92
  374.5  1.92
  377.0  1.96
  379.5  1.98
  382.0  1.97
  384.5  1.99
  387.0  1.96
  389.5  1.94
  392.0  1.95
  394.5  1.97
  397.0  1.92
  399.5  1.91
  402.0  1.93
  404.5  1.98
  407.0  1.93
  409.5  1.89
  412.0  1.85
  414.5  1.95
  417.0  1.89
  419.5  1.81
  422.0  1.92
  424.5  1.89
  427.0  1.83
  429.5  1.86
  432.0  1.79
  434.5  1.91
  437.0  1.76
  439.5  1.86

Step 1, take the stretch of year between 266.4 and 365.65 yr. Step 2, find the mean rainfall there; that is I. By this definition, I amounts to 1.8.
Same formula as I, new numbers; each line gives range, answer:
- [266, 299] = 1.78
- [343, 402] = 1.9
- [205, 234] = 1.94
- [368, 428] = 1.92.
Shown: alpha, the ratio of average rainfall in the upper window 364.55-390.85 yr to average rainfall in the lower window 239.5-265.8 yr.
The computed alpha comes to 1.03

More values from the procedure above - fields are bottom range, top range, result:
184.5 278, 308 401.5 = 0.98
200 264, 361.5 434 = 1.00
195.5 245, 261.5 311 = 0.93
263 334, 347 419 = 1.06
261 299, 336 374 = 1.03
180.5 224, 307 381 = 0.93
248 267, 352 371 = 1.00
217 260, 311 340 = 0.94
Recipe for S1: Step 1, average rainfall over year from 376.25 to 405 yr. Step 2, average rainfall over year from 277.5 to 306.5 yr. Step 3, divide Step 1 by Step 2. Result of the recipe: 1.09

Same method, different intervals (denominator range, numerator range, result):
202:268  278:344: 0.94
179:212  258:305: 0.91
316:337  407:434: 1.04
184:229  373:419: 0.99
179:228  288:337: 0.92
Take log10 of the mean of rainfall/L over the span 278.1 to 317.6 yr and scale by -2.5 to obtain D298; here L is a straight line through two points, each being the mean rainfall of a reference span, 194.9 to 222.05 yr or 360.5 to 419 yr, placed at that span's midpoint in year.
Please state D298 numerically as 0.08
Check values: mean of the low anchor 1.95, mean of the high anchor 1.93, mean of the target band 1.8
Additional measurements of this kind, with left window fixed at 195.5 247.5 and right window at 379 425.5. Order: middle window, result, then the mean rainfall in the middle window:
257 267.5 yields 0.06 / 1.84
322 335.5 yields 0.08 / 1.8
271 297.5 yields 0.09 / 1.78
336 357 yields 0.07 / 1.81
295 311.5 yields 0.07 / 1.82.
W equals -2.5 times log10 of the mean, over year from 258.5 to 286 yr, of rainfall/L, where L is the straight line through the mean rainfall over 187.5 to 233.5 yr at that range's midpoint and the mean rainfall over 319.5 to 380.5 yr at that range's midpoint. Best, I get 0.07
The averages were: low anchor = 1.95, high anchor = 1.84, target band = 1.79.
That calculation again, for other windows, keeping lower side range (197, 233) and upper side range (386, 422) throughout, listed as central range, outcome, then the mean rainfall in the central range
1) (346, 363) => 0.06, 1.83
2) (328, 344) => 0.06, 1.82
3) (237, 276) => 0.05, 1.85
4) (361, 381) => 0.01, 1.91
